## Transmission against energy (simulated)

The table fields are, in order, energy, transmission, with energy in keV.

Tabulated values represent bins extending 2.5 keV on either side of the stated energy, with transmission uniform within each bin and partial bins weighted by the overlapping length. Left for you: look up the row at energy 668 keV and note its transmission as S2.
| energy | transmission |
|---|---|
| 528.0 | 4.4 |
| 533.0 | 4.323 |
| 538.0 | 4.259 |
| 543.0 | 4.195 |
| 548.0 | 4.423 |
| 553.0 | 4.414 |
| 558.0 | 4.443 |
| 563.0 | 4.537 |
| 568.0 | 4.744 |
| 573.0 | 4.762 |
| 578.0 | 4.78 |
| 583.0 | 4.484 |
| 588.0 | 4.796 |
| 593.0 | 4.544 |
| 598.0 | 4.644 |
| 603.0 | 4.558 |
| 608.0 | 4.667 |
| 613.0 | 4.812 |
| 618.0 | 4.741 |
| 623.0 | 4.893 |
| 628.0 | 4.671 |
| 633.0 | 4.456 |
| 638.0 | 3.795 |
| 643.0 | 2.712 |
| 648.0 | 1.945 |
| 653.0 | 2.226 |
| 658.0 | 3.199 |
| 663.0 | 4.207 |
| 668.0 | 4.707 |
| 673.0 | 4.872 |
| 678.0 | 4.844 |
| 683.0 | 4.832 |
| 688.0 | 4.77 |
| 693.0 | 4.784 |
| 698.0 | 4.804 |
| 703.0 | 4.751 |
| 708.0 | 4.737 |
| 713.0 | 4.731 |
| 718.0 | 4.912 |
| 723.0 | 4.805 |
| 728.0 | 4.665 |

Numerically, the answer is 4.707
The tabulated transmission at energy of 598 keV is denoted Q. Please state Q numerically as 4.644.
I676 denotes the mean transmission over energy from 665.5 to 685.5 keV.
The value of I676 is 4.81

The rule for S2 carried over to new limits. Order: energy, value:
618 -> 4.741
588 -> 4.796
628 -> 4.671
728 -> 4.665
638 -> 3.795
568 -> 4.744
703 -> 4.751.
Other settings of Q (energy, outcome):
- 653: 2.226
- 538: 4.259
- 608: 4.667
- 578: 4.78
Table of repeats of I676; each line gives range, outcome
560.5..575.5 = 4.68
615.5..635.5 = 4.69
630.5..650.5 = 3.23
